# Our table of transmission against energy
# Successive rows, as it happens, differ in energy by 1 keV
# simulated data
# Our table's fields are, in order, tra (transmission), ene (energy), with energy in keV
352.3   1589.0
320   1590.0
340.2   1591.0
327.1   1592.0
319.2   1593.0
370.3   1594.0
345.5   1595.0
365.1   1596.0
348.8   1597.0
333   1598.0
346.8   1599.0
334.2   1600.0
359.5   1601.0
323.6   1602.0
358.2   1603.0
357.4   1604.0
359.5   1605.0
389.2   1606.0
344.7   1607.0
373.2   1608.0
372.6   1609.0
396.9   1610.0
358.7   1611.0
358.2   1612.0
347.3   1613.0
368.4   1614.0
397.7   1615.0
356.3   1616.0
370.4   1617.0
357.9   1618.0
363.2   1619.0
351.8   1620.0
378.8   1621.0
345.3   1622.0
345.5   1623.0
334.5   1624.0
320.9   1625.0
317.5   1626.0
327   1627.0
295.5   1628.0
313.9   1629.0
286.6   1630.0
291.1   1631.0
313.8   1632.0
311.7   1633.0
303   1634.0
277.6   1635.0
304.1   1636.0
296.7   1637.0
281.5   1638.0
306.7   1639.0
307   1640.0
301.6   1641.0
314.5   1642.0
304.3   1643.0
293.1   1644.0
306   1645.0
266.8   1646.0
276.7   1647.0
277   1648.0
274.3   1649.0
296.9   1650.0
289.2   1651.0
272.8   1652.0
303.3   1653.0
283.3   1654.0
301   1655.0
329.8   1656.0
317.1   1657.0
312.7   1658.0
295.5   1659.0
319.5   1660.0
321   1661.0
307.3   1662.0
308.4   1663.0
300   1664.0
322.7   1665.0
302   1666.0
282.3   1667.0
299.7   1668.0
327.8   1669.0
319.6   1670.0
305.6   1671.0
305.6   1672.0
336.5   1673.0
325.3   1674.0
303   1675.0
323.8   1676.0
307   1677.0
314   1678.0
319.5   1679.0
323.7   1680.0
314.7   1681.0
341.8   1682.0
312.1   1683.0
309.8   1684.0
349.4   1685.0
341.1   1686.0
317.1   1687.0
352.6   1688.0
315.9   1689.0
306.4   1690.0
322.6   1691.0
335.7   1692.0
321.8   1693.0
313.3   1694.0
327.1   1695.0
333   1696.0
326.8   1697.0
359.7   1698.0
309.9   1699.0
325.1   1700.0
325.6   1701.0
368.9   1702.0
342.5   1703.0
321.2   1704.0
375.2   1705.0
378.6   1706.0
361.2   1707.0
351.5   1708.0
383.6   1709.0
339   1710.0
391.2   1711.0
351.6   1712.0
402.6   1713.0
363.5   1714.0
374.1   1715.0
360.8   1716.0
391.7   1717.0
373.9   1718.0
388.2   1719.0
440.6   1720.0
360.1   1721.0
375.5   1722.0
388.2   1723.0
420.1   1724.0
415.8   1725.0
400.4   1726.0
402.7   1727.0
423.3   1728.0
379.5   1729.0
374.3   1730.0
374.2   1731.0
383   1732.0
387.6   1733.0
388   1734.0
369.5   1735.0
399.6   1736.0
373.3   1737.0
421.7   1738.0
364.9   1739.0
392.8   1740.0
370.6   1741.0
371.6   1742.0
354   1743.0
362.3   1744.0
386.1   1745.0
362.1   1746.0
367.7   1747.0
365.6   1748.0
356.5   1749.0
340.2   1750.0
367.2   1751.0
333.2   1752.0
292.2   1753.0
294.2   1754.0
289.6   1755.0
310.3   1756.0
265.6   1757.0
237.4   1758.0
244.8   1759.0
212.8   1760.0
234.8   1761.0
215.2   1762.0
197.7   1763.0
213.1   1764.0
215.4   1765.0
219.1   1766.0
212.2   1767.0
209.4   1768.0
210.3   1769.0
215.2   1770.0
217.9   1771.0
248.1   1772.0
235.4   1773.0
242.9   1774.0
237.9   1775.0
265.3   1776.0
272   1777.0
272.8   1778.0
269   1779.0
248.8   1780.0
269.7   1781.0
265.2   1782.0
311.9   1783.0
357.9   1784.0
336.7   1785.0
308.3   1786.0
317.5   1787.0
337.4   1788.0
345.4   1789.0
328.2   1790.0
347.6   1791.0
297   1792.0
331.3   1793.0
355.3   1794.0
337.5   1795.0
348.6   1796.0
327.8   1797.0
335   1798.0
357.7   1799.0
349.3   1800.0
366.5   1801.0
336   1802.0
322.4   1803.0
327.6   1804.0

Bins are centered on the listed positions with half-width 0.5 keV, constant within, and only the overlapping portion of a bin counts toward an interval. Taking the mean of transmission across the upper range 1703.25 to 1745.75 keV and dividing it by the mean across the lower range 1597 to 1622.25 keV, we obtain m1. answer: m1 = 1.1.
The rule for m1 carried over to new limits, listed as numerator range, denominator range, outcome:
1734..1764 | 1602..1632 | 0.93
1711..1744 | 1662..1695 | 1.21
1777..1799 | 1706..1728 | 0.83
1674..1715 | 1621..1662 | 1.11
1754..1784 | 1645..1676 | 0.81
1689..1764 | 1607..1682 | 1.10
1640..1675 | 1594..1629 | 0.86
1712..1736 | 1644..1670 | 1.29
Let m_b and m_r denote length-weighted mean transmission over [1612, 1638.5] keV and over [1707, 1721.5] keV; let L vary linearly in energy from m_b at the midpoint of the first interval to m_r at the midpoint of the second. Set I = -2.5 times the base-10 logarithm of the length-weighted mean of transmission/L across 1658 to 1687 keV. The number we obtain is 0.13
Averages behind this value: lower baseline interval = 330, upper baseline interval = 376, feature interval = 316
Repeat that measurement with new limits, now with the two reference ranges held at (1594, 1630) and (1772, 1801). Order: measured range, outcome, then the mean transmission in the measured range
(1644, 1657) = 0.17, 291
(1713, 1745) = -0.20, 386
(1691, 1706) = -0.02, 336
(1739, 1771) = 0.09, 291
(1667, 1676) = 0.07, 314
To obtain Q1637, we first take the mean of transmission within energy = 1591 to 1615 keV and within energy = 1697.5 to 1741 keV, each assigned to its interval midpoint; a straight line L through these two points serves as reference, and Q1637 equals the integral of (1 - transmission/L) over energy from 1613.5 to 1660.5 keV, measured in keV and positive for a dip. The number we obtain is 6.13 keV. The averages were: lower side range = 355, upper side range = 376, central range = 314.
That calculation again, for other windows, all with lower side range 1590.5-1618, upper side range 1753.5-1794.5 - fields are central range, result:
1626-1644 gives 2.0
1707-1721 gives -3.6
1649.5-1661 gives 0.9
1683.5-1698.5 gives -0.8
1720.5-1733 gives -4.2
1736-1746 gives -3.2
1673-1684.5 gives 0.0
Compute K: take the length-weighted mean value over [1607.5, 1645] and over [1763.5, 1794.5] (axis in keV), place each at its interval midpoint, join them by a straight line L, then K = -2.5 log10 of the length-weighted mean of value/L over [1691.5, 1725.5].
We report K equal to -0.20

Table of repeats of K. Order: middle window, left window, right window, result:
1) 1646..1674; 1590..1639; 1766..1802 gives 0.08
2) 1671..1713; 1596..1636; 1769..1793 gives -0.06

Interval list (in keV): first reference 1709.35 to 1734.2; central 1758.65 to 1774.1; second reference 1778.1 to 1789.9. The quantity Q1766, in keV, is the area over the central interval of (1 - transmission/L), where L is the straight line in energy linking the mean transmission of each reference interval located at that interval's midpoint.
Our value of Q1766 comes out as 5.1 keV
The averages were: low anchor 386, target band 221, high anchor 306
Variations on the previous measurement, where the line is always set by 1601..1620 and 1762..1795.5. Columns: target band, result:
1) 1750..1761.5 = 0.1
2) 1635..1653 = 2.8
